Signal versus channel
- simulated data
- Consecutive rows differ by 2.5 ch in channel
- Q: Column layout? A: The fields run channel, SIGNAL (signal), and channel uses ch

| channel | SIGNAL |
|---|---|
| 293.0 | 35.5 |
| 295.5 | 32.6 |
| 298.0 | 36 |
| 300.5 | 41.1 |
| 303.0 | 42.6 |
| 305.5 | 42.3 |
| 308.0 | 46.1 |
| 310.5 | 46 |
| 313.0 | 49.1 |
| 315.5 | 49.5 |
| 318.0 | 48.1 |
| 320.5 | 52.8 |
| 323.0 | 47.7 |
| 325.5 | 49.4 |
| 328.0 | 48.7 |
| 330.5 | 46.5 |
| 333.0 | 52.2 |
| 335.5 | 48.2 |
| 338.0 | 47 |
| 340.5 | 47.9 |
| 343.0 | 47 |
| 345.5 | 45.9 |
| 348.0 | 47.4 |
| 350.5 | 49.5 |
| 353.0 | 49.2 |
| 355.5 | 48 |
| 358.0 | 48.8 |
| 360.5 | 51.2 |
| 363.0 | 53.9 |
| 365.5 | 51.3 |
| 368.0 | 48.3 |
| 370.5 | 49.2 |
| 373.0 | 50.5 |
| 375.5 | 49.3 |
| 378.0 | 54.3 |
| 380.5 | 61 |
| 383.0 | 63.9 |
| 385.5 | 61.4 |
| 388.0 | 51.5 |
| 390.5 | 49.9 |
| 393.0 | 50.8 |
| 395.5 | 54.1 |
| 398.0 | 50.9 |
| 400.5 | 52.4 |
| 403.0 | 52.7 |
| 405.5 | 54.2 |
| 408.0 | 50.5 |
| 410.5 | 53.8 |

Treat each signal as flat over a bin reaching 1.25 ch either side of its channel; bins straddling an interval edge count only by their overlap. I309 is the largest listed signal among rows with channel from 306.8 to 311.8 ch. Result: 46.1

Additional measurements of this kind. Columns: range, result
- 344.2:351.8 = 49.5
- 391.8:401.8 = 54.1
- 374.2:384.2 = 63.9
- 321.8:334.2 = 52.2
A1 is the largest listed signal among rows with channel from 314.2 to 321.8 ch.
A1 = 52.8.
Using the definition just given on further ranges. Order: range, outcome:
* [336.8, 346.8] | 47.9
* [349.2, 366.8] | 53.9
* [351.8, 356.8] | 49.2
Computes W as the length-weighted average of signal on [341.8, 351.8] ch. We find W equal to 47.5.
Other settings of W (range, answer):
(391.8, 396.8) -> 52.5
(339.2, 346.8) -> 46.9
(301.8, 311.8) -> 44.3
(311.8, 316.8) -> 49.3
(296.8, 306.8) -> 40.6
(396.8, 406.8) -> 52.5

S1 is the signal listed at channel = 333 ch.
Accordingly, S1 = 52.2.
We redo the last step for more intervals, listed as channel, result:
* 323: 47.7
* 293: 35.5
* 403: 52.7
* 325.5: 49.4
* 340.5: 47.9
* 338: 47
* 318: 48.1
